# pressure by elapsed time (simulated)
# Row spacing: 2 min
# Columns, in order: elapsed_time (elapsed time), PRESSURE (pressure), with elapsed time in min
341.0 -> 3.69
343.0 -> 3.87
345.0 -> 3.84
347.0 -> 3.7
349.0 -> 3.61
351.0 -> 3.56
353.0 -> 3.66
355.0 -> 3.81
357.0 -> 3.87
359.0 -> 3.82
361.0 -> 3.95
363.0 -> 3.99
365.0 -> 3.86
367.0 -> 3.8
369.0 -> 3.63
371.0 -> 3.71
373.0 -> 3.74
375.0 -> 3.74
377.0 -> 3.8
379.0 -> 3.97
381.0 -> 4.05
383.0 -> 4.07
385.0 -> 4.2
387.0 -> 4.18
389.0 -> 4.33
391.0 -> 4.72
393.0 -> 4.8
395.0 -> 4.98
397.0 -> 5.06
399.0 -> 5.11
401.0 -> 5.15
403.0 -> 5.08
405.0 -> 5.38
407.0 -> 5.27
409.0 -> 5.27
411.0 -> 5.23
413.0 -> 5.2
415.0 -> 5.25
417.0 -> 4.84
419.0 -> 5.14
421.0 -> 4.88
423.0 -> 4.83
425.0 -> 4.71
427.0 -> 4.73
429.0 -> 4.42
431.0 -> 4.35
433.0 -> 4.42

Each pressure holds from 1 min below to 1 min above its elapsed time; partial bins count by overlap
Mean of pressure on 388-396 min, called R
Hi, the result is 4.71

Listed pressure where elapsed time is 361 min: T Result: 3.95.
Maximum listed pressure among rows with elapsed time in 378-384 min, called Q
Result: 4.07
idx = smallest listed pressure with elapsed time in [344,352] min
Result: 3.56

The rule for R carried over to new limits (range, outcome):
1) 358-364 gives 3.92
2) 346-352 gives 3.62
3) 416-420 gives 4.99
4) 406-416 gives 5.24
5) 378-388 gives 4.09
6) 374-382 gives 3.89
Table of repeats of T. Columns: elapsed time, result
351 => 3.56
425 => 4.71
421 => 4.88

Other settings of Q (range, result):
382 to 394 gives 4.8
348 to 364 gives 3.99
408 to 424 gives 5.27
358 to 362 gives 3.95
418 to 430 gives 5.14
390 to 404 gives 5.15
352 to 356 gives 3.81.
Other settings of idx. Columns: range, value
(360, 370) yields 3.63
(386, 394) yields 4.18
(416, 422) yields 4.84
